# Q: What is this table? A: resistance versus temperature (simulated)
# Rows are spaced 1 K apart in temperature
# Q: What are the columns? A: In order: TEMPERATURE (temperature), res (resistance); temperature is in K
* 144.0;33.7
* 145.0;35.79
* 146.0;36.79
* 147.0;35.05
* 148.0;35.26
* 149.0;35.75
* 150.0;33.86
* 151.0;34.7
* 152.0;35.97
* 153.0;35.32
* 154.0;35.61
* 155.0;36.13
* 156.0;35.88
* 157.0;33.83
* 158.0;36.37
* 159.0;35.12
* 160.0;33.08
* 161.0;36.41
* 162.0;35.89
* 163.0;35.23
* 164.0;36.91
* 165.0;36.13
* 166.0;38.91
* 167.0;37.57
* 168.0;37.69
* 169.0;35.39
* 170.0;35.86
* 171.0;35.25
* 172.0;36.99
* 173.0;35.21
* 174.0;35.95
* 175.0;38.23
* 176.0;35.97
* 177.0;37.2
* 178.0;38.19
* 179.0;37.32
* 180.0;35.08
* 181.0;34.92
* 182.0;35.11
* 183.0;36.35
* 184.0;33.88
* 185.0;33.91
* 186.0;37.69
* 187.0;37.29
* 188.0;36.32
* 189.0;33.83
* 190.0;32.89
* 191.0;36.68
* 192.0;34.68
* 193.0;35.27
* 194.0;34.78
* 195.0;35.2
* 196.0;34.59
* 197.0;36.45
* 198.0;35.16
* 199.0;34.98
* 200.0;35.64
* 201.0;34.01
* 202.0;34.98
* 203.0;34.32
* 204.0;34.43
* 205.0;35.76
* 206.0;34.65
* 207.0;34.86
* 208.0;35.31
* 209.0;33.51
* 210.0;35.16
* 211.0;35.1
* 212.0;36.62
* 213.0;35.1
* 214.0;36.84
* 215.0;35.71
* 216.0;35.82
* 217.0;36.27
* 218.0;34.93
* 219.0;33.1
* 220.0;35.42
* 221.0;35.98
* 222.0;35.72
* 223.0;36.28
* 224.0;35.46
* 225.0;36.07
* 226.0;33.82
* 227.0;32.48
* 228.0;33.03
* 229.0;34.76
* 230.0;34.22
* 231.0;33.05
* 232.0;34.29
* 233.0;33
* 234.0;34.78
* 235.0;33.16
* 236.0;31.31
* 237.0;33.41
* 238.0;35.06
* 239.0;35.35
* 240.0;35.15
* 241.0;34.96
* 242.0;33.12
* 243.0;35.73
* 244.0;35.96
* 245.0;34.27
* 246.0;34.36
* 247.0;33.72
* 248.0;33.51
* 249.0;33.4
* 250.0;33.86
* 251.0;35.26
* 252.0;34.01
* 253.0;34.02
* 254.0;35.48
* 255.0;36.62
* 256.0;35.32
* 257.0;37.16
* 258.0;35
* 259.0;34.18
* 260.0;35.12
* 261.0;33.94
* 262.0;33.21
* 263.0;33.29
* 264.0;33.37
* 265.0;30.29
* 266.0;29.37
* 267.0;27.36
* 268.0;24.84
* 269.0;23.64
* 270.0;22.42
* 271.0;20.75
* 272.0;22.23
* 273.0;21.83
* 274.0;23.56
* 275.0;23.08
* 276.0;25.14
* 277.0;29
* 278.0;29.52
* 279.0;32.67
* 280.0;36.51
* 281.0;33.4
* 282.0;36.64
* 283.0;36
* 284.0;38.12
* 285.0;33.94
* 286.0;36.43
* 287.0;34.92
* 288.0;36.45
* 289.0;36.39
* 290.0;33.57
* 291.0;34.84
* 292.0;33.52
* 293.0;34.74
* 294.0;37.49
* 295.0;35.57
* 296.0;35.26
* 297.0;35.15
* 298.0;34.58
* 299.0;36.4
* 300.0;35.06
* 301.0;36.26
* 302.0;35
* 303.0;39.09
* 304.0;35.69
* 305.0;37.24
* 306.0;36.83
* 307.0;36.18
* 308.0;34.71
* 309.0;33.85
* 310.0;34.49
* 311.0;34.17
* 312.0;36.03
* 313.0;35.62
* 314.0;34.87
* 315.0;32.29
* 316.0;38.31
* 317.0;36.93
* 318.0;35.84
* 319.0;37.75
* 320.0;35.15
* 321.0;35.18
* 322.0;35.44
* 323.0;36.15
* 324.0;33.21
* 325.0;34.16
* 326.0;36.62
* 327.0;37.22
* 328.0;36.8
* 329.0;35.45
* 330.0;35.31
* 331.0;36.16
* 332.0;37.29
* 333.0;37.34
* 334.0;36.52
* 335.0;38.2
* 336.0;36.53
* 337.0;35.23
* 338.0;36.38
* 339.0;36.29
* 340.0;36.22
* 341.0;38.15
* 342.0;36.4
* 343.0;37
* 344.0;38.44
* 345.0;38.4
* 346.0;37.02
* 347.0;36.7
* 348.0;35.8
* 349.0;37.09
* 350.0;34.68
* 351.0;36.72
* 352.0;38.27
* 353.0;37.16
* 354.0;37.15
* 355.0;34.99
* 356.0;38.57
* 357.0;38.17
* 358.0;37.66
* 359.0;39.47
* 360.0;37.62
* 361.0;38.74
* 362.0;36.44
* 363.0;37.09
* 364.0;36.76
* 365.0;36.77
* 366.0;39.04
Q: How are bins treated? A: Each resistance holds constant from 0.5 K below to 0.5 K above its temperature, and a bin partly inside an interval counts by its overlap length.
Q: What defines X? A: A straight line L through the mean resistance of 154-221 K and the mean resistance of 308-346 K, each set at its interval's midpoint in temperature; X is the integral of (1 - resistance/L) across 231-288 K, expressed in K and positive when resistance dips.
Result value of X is 5.6 K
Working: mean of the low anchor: 35.6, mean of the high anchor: 36.1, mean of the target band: 32.3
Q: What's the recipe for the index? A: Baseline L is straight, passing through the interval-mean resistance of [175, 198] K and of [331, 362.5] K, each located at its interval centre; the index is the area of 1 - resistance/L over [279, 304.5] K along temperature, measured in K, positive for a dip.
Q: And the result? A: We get 0.7 K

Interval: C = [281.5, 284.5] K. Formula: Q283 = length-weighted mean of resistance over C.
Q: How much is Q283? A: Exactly 36.9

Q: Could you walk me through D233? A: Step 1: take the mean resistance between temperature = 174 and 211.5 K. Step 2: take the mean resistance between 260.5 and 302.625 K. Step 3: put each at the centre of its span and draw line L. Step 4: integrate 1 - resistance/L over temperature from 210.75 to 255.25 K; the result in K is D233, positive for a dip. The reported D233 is -1.1 K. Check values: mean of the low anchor 35.4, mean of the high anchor 31.8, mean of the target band 34.6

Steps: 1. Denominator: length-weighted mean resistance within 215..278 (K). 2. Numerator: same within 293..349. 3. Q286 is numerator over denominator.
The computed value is 1.1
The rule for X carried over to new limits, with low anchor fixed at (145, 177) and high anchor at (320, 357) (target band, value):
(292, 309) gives 0.3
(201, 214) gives 0.4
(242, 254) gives 0.6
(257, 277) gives 4.4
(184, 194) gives 0.2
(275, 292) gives 1.3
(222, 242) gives 1.1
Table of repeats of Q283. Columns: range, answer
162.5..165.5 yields 36.1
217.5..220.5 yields 34.5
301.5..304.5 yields 36.6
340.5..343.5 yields 37.2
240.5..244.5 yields 34.9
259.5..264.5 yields 33.8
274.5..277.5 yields 25.7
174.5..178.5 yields 37.4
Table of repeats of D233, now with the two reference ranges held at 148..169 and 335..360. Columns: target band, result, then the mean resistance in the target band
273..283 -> 1.8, 29.8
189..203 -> 0.4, 35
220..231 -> 0.5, 34.7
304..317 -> 0.5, 35.5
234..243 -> 0.6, 34.1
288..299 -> 0.4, 35.2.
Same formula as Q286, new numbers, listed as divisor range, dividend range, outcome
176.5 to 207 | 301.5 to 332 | 1.01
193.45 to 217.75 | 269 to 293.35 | 0.88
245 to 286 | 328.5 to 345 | 1.17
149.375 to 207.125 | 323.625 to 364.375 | 1.03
